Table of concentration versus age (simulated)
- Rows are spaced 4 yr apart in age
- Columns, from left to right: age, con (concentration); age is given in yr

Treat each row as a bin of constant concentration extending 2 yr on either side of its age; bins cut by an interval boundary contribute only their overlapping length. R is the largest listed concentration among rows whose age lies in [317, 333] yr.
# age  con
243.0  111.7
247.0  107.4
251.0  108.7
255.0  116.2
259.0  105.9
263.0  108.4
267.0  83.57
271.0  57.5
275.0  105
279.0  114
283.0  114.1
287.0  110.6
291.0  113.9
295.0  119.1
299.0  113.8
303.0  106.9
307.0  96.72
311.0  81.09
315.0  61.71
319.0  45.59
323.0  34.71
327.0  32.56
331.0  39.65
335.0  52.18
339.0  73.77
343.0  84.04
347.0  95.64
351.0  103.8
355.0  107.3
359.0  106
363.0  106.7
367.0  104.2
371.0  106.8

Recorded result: 45.59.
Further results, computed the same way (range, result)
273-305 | 119.1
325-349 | 95.64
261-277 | 108.4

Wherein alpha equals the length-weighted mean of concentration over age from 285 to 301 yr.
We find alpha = 114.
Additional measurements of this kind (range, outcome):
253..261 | 111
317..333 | 38.1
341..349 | 89.8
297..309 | 106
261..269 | 96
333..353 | 81.9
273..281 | 110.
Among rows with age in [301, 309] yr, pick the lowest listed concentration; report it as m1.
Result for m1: 96.72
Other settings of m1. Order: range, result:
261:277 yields 57.5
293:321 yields 45.59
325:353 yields 32.56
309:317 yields 61.71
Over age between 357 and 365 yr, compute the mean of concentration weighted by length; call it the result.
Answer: 106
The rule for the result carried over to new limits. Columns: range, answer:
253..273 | 94.3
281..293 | 113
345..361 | 103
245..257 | 111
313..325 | 47.3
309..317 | 71.4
